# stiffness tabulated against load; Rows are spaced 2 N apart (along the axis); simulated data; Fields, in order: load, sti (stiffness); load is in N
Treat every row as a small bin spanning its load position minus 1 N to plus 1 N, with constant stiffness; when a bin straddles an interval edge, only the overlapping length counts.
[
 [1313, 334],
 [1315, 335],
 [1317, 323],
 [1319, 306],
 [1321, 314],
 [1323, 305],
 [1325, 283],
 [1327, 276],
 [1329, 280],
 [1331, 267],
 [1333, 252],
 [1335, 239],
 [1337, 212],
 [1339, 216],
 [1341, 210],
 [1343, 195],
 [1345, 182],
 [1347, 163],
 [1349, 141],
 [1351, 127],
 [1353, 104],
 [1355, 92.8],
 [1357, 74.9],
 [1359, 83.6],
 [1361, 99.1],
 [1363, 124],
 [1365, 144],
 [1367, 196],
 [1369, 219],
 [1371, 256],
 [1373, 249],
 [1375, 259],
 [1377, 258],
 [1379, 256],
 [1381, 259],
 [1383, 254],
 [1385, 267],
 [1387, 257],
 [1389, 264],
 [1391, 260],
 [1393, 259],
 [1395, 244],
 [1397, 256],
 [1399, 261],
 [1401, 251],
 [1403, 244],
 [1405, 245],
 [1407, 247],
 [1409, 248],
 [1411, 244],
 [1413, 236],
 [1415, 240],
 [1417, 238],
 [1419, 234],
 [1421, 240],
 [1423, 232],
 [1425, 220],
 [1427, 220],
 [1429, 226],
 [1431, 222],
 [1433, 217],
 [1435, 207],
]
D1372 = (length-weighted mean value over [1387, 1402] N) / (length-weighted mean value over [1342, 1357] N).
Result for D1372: 1.8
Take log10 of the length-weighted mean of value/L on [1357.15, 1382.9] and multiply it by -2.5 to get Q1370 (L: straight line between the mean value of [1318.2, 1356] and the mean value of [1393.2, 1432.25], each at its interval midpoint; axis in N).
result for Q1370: 0.156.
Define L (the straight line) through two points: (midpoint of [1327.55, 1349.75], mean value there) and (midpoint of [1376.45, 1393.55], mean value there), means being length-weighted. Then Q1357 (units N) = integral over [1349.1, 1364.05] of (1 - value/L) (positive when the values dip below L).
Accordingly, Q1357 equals 8.3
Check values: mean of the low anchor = 216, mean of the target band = 103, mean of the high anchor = 259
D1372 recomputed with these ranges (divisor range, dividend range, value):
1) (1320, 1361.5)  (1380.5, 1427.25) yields 1.25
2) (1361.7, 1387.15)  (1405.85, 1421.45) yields 1.06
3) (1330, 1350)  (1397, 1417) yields 1.19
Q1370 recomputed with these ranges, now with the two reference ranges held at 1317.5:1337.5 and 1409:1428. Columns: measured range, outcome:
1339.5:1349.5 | 0.423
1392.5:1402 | -0.042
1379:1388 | -0.036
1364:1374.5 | 0.193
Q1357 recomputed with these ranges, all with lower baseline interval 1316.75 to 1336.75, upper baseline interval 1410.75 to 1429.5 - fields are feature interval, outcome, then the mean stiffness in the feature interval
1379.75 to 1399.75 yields -0.79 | 258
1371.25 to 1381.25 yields -0.03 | 256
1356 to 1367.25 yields 6.30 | 115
